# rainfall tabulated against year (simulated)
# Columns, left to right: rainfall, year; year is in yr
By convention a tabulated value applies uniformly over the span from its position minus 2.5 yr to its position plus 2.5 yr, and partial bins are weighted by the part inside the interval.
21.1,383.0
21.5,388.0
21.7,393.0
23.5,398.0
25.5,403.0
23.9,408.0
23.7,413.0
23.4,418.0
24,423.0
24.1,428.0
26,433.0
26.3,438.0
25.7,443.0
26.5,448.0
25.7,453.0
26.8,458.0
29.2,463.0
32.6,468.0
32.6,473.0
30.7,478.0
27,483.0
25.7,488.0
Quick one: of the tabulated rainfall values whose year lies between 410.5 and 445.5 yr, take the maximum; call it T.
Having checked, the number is 26.3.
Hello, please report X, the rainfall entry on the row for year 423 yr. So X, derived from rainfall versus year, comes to 24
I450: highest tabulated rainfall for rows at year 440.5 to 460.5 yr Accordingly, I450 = 26.8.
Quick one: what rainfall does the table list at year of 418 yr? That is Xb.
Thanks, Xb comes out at 23.4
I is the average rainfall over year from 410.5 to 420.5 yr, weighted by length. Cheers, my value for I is 23.6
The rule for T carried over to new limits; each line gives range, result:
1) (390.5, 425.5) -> 25.5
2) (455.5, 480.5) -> 32.6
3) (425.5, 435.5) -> 26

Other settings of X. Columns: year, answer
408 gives 23.9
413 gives 23.7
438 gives 26.3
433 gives 26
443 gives 25.7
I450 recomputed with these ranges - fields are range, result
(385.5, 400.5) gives 23.5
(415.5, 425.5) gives 24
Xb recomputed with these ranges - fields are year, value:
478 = 30.7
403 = 25.5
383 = 21.1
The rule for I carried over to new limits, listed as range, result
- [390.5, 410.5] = 23.6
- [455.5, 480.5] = 30.4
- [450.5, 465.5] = 27.2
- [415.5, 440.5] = 24.8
